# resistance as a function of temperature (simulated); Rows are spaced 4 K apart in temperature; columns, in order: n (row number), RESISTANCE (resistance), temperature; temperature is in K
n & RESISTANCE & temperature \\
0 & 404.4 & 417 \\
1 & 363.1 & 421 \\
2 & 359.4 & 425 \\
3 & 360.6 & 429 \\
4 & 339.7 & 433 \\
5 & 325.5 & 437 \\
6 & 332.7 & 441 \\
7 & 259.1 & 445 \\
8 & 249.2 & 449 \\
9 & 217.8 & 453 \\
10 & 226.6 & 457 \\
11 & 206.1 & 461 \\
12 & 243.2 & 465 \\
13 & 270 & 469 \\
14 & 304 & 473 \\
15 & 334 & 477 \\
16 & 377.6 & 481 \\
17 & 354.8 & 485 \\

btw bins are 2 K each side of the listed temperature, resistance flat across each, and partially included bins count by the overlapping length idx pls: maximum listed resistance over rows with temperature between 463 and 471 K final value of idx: 270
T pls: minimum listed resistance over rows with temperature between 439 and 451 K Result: 249.2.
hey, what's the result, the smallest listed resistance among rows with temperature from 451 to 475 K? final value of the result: 206.1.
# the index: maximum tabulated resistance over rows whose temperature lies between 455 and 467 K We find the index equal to 243.2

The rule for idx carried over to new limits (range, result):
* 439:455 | 332.7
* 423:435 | 360.6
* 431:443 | 339.7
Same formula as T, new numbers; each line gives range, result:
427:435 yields 339.7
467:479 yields 270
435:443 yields 325.5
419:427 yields 359.4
